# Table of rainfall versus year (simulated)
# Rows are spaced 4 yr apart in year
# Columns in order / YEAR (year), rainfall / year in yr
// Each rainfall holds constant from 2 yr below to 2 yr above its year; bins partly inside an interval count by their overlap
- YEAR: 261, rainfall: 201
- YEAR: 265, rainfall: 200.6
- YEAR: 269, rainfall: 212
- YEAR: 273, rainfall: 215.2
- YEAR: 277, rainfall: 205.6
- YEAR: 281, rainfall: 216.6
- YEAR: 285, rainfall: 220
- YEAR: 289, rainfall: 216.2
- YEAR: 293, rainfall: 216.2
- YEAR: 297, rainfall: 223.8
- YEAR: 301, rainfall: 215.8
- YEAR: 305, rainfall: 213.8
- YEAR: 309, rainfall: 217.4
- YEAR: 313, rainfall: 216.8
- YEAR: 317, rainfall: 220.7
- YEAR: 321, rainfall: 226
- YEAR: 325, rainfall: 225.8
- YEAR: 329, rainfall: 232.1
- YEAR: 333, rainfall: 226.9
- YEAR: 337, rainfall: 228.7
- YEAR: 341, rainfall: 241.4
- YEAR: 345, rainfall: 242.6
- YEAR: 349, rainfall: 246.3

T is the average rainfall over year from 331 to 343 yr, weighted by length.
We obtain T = 232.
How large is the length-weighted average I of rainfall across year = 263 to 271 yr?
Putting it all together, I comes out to 206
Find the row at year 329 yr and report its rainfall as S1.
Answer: 232.1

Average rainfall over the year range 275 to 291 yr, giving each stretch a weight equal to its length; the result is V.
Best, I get 215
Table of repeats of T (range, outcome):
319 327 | 226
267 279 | 211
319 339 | 228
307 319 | 218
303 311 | 216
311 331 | 224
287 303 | 218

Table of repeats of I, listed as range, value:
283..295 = 217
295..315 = 218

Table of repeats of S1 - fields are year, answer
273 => 215.2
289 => 216.2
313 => 216.8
